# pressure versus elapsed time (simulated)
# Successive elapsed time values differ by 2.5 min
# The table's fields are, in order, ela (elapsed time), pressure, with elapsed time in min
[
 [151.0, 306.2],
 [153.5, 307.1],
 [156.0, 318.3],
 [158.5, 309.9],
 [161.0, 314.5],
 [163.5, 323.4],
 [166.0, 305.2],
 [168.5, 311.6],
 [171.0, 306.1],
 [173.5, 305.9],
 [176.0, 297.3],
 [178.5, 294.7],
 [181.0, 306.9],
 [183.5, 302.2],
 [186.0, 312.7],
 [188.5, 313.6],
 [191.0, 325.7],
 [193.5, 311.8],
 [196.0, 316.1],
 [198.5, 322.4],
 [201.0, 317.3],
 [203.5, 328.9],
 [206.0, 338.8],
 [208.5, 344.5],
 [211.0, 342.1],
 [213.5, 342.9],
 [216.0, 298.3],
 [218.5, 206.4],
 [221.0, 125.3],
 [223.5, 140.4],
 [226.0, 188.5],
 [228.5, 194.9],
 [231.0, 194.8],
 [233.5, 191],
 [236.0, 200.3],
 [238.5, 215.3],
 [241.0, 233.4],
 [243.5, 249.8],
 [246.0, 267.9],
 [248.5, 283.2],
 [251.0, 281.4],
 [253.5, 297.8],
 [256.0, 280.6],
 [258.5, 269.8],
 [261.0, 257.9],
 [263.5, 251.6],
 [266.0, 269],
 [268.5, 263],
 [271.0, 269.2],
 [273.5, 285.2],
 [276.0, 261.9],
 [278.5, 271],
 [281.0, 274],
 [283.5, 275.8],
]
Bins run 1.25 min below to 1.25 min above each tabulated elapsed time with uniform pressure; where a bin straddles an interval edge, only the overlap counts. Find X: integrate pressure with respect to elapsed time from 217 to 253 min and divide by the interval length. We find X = 215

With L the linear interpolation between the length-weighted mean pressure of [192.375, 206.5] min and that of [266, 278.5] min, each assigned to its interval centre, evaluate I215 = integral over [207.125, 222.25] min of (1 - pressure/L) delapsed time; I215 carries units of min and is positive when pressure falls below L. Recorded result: 1.7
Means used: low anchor 322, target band 277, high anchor 270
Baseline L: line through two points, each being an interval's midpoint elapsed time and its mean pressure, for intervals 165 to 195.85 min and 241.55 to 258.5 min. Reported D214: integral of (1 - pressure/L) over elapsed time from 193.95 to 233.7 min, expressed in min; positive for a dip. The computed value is 3.8 min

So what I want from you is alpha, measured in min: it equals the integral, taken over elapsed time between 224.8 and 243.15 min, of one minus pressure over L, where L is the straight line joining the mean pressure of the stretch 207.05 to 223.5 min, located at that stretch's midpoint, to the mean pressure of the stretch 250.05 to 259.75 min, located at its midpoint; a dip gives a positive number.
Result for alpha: 4.6 min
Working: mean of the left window 267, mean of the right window 282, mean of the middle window 205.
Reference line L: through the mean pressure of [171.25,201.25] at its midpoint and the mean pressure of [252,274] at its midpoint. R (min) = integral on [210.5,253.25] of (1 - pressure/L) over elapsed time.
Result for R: 8.1 min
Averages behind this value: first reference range 310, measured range 232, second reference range 271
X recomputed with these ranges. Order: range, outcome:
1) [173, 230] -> 285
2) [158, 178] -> 309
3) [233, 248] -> 231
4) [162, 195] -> 309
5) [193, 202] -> 317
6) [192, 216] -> 328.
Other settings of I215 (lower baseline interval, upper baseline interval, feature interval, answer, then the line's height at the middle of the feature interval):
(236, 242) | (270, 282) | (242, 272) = -3.1 min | 245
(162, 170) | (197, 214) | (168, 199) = 1.2 min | 322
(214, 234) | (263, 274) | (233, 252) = -1.2 min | 227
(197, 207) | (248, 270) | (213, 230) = 5.6 min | 308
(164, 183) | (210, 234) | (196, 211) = -4.6 min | 254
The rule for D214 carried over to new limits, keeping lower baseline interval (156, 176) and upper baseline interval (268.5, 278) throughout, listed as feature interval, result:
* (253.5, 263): 0.2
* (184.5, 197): -0.6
